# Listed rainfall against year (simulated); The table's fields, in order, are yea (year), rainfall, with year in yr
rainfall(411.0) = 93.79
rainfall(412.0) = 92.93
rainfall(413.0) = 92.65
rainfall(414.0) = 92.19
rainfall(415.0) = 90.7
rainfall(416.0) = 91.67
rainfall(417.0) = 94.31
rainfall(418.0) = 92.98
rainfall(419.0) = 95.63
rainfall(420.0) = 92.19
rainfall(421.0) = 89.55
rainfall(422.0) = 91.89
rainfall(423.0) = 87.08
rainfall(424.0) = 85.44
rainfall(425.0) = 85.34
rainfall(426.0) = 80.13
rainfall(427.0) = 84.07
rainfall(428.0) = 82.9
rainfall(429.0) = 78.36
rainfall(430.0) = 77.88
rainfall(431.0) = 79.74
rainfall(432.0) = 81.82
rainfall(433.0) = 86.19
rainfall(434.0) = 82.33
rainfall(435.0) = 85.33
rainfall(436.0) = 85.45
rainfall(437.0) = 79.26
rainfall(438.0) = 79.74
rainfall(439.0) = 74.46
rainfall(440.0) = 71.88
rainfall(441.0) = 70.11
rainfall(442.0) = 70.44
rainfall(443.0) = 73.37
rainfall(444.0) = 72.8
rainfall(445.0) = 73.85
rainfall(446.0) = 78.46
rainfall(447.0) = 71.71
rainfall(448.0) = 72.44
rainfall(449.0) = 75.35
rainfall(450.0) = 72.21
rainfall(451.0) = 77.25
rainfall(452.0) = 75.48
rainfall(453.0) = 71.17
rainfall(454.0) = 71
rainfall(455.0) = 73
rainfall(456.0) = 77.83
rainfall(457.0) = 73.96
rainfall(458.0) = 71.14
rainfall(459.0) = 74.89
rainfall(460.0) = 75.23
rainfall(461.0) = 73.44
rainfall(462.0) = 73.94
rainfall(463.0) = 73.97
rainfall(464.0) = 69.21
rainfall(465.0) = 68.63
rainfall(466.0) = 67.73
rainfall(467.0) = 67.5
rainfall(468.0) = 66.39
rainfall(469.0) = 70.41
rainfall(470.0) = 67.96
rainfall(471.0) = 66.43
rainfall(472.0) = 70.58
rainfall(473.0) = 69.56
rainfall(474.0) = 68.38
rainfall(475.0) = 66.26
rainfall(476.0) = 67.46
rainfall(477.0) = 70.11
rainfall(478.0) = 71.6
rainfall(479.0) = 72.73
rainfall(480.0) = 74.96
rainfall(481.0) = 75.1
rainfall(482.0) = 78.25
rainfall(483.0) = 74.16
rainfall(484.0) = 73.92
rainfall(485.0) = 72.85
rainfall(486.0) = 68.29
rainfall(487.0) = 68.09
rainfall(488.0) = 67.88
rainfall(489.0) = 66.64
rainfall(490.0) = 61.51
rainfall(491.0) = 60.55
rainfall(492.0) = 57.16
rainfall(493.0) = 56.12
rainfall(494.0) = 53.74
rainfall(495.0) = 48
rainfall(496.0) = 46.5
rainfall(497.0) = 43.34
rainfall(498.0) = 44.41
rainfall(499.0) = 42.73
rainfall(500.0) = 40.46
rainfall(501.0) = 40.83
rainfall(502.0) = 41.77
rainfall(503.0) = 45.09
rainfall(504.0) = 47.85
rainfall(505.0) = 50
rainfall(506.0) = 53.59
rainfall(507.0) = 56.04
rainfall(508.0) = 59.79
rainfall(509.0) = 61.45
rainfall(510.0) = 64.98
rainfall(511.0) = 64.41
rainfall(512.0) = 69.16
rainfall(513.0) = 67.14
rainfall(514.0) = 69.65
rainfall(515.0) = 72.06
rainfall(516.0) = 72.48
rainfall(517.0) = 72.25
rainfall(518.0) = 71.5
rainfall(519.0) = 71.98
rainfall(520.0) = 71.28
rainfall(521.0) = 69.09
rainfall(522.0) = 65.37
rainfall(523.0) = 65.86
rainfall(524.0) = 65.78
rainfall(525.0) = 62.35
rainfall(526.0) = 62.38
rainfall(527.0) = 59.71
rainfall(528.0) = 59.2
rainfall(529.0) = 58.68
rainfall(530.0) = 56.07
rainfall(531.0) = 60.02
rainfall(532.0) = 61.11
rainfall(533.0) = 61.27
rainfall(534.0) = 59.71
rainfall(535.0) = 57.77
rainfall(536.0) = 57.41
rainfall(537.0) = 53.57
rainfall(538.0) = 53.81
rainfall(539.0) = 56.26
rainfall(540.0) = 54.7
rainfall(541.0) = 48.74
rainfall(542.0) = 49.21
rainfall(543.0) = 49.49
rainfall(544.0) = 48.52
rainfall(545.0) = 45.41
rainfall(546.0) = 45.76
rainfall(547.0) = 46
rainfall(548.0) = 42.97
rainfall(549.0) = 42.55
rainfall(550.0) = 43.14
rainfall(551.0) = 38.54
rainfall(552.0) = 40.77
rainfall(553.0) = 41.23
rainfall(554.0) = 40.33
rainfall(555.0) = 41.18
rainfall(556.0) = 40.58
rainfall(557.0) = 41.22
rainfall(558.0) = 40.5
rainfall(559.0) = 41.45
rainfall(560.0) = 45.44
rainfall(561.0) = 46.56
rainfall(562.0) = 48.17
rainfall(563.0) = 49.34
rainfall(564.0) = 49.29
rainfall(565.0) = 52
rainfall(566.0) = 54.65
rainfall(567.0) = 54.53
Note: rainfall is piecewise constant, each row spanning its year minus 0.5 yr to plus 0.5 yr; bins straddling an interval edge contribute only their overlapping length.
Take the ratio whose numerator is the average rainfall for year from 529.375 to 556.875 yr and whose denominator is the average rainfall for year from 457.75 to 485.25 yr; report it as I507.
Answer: 0.69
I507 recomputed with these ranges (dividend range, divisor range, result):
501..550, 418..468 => 0.75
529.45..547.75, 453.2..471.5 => 0.75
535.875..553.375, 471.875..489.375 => 0.67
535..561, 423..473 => 0.61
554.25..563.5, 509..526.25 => 0.64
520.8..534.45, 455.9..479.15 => 0.88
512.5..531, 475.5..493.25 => 0.96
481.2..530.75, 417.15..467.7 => 0.78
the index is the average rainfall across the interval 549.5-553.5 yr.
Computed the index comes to 40.9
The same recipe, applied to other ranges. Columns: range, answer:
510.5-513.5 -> 66.9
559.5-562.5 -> 46.7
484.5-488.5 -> 69.3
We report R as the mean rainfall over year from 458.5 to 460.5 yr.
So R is 75.1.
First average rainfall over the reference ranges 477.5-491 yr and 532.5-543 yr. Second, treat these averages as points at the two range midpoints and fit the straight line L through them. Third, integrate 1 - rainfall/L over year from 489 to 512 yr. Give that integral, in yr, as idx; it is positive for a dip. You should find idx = 4.66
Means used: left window 70.8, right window 55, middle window 52.5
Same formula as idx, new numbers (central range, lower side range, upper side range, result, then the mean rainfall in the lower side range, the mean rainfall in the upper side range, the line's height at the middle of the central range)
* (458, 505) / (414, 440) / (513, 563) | 4.70 yr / 85.2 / 54.5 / 70.2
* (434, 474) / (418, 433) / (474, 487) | 2.65 yr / 85.4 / 71.8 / 78.4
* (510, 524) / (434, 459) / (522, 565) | -2.82 yr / 75.1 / 50.9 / 57.5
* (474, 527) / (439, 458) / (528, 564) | -1.87 yr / 73.4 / 48.9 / 60.4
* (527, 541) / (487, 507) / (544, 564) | -3.35 yr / 51.5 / 43.5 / 46.3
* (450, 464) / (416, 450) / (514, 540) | 0.52 yr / 81.3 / 63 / 76.6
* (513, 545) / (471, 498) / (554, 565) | -4.79 yr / 65.2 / 44.5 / 52.9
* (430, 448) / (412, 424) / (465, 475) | 1.08 yr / 91.7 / 68.2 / 82.2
